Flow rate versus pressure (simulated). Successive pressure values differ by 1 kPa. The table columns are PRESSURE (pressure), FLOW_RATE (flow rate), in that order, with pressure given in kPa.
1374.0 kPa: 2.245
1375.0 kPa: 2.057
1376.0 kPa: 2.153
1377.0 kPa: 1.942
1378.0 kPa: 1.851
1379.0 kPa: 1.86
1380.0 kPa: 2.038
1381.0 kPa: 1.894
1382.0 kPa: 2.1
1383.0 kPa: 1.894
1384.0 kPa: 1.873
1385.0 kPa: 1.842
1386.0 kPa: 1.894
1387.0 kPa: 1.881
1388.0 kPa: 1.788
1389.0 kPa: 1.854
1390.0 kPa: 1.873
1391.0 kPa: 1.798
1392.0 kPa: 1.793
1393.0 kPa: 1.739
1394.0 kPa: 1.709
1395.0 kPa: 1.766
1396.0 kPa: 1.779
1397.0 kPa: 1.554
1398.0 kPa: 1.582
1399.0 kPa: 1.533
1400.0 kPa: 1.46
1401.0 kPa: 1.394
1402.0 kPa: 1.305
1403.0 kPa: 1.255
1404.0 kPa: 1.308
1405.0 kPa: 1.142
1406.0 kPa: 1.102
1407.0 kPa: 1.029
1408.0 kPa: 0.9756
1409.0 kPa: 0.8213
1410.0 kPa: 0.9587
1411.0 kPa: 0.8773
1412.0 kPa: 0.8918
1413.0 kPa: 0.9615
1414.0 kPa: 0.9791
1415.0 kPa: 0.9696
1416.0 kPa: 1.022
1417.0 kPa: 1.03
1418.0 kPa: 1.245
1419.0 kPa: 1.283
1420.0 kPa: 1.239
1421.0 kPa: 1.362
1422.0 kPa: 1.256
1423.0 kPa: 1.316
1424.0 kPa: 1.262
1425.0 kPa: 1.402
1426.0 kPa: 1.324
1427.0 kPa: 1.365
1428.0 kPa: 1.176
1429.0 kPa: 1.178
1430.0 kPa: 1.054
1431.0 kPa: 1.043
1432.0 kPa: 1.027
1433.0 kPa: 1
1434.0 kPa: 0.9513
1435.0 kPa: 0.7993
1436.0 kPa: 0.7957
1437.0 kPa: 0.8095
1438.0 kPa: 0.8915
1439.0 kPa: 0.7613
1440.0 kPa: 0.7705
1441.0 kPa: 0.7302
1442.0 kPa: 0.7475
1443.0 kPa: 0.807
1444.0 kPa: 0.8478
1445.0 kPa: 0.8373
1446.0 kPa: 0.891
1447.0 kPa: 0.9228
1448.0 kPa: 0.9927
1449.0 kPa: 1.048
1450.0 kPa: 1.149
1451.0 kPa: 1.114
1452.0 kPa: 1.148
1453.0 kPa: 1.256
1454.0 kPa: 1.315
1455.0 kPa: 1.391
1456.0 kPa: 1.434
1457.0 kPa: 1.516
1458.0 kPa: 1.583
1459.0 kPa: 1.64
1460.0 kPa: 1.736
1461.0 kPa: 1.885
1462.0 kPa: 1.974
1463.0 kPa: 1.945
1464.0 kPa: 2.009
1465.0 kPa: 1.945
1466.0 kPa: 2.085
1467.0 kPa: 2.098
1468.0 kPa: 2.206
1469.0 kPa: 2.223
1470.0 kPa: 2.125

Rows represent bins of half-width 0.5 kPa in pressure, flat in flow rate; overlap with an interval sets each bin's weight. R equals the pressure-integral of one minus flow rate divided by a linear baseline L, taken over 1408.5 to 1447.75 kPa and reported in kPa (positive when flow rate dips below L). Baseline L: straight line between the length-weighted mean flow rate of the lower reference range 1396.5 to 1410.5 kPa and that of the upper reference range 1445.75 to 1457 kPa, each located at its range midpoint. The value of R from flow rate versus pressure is 6.3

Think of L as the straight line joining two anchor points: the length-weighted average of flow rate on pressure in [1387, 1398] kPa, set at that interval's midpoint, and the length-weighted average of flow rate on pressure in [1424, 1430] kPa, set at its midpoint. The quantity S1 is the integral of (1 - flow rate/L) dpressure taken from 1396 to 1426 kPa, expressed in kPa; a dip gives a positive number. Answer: 5.8 kPa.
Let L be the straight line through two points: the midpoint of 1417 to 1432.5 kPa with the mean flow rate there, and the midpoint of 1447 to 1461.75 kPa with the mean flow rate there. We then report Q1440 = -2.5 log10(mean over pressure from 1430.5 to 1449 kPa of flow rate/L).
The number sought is 0.43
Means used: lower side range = 1.23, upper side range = 1.37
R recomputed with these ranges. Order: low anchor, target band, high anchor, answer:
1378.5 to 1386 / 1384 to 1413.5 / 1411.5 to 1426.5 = 2.9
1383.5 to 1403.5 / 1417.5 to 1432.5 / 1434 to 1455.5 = 0.0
